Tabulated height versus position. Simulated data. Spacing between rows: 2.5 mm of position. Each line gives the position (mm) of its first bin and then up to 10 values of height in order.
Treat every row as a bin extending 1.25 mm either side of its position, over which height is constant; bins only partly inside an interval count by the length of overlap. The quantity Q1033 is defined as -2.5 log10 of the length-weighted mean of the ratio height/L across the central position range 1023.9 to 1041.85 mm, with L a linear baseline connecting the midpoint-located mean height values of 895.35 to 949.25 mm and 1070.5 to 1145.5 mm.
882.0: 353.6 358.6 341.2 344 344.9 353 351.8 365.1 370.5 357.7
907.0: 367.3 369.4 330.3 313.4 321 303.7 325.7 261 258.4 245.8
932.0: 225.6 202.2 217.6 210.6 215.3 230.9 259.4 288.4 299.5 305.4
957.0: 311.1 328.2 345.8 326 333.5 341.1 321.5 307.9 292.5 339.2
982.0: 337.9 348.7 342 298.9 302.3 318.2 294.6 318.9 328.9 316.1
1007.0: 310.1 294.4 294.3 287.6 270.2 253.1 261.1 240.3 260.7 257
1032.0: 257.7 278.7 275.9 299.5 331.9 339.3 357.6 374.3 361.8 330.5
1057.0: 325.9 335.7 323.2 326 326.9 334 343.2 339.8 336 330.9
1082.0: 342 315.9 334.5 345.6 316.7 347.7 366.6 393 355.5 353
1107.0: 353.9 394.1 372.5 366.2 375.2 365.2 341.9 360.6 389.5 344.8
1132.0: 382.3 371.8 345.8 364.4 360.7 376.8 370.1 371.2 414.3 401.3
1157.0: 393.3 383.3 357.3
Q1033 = 0.21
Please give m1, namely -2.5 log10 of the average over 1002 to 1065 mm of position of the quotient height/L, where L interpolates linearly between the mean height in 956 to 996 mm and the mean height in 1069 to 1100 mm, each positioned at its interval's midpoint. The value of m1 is 0.10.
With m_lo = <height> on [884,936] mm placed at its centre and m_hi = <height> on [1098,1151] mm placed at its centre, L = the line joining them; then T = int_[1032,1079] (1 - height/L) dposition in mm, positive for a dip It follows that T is 3.15 mm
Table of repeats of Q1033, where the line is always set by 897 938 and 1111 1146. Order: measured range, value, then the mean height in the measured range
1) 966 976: -0.02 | 325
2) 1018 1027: 0.30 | 253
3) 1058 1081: 0.05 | 333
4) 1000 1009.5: 0.05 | 315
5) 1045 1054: -0.05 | 360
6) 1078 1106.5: 0.03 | 346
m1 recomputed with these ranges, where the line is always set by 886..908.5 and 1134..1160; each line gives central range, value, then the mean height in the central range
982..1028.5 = 0.22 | 298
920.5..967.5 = 0.30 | 272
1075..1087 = 0.12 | 332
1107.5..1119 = 0.00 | 375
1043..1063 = 0.08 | 344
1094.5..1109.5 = 0.02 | 365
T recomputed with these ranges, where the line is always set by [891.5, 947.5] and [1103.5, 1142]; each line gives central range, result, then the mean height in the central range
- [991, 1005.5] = 0.4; 313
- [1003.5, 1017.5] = 1.3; 296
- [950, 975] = -0.9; 321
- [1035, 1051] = 0.5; 328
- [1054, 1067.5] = 0.6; 328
